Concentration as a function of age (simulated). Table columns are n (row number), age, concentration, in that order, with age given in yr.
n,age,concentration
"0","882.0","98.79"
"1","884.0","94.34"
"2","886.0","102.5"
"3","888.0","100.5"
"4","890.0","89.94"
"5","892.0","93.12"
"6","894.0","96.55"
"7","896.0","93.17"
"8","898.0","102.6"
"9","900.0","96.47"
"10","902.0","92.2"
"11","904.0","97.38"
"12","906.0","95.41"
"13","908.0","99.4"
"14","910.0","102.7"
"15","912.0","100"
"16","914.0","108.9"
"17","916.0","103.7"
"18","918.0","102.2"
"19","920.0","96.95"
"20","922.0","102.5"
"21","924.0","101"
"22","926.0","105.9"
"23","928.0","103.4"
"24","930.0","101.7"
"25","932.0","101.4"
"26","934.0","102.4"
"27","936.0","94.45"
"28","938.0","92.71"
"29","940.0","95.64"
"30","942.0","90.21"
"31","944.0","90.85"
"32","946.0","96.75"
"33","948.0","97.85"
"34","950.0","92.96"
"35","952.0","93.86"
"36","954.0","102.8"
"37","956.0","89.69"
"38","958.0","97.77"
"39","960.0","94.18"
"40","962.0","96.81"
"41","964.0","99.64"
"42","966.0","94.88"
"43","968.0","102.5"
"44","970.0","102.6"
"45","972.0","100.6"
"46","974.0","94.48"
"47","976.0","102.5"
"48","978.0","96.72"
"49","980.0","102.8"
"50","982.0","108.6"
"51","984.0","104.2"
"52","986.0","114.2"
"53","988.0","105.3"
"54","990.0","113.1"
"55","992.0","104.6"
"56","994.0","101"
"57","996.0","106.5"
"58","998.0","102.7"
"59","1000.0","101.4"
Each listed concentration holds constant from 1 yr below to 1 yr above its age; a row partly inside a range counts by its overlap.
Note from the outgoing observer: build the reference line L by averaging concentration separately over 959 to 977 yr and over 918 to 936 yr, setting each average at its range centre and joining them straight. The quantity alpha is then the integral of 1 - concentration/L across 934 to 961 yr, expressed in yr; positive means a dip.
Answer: 1.4 yr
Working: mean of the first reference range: 102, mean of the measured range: 94.9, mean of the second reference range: 98.7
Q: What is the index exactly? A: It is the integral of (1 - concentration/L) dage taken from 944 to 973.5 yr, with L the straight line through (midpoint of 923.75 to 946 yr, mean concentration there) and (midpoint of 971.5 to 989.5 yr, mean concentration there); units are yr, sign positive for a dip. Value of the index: 1.1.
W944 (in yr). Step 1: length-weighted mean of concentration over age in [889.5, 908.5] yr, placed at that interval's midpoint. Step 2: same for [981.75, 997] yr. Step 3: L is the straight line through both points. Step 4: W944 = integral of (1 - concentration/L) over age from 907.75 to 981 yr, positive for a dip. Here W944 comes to 1.8 yr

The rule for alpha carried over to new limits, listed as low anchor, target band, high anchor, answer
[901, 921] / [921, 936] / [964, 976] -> -0.4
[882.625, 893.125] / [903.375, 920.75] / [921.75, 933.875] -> -0.1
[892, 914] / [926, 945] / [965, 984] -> 0.3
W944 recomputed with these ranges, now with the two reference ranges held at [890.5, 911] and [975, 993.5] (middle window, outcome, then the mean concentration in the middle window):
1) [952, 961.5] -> 0.6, 95.9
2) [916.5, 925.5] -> -0.2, 101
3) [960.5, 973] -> 0.5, 99.3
